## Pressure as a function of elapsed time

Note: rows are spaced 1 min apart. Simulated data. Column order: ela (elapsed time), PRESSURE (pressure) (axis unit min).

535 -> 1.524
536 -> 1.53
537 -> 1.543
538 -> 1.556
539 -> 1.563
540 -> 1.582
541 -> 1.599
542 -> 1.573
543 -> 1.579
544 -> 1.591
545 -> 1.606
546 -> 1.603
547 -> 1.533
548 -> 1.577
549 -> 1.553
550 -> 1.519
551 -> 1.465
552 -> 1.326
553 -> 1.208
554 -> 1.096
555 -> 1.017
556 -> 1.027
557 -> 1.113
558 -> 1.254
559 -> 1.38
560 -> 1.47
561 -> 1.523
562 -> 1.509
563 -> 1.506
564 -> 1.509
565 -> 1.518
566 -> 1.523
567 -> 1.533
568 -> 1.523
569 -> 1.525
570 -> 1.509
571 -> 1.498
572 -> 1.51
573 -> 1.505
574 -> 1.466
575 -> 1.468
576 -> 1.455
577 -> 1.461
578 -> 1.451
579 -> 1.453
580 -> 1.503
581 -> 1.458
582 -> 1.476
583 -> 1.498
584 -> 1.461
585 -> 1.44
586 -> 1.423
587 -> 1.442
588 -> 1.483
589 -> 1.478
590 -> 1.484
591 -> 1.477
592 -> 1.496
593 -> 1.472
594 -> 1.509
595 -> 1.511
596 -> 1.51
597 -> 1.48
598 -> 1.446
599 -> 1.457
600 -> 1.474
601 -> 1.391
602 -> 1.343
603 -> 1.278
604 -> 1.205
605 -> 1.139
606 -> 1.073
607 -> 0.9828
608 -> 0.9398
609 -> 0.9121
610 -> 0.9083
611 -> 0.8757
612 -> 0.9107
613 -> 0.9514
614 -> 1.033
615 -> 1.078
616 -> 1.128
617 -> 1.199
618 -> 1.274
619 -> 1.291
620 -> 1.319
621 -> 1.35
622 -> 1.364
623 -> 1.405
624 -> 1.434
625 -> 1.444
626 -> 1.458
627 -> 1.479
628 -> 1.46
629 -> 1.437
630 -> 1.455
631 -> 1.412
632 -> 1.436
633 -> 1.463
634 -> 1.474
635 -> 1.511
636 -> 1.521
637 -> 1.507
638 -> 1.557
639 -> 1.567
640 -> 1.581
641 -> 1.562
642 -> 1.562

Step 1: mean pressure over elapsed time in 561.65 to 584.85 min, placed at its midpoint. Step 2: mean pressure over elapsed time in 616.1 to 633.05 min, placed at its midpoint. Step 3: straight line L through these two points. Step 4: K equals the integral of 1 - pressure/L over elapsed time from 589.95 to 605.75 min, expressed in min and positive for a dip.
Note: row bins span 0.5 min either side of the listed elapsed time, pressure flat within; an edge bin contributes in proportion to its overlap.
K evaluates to 0.3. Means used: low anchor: 1.49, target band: 1.41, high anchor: 1.38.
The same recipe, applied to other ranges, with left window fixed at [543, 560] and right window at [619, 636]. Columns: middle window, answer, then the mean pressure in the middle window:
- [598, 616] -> 3.7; 1.12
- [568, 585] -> -1.1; 1.48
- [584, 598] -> -0.7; 1.48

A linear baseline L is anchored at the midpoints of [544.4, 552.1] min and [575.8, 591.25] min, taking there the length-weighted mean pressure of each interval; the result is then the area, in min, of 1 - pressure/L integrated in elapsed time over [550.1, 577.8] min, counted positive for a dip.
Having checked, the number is 1.8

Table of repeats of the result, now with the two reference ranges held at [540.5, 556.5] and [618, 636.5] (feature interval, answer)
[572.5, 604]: -0.63 min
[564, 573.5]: -0.58 min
